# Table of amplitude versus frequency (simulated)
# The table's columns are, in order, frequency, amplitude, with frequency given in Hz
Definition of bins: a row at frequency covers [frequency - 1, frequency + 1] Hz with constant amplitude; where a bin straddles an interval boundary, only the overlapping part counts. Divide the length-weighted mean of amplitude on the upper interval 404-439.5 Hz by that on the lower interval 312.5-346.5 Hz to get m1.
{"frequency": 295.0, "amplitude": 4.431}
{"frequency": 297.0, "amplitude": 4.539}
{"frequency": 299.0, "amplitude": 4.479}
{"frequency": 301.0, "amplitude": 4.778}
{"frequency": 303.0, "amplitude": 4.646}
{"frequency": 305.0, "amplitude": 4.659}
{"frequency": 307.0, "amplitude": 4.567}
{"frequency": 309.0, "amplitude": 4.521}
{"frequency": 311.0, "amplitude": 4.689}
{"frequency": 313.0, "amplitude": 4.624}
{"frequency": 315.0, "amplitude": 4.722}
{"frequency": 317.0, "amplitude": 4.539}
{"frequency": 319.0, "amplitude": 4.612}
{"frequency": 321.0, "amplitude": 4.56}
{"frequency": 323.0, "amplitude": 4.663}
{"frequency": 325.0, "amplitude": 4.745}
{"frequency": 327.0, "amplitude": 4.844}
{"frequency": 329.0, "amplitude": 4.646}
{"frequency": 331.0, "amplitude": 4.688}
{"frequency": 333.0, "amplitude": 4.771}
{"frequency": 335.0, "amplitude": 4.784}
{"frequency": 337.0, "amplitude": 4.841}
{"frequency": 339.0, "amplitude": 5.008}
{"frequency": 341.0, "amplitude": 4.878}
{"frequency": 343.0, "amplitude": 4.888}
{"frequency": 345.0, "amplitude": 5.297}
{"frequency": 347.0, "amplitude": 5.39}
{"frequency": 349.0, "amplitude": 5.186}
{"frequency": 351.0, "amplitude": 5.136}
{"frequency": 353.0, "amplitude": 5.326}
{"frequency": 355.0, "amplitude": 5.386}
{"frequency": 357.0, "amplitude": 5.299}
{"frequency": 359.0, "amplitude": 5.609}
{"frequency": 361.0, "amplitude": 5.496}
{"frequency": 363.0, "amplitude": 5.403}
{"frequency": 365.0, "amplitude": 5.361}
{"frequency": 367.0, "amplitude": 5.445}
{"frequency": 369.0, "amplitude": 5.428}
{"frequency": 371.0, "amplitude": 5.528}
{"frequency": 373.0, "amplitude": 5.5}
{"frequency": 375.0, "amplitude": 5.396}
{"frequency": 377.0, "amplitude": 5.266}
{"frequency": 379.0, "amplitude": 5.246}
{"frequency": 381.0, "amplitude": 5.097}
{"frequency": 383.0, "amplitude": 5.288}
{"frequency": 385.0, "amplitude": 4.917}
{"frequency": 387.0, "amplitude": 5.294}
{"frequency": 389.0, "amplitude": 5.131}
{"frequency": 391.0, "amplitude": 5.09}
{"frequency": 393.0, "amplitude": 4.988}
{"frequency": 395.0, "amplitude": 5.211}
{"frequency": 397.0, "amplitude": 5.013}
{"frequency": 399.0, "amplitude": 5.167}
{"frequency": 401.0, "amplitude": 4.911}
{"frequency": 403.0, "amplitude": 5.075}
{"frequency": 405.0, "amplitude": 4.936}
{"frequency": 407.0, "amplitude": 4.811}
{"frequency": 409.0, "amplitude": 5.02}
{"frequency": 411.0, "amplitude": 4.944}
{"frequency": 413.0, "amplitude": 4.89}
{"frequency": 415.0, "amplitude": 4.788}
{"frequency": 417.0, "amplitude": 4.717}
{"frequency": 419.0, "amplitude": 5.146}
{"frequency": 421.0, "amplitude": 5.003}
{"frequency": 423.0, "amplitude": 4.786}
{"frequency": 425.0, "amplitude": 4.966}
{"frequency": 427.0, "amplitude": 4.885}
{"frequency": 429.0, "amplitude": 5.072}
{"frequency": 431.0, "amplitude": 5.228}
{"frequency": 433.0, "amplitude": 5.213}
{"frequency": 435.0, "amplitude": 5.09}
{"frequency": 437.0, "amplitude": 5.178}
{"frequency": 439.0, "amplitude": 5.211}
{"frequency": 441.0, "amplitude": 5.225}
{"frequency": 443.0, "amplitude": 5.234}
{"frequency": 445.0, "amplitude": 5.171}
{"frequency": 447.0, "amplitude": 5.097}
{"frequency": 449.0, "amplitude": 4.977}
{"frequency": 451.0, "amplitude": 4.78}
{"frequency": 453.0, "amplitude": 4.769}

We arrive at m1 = 1.0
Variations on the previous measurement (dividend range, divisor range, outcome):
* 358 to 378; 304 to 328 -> 1.17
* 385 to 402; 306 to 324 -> 1.10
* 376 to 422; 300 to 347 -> 1.06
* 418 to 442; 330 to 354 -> 1.01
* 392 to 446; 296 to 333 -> 1.08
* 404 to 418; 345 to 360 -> 0.91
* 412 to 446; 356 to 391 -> 0.95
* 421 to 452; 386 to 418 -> 1.01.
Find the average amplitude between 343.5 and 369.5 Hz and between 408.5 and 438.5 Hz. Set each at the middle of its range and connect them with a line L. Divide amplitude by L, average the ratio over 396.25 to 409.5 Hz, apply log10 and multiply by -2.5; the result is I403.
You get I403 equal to 0.026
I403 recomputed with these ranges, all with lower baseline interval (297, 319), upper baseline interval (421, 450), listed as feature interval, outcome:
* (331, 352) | -0.058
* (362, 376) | -0.125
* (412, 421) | 0.027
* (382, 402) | -0.037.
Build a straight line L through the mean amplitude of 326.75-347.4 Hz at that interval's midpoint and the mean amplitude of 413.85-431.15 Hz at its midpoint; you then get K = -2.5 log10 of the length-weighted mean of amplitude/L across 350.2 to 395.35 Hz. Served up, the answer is -0.08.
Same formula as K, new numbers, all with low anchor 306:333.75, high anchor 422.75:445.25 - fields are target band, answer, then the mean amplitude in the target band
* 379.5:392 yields -0.05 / 5.14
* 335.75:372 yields -0.10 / 5.27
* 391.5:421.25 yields 0.01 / 4.98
